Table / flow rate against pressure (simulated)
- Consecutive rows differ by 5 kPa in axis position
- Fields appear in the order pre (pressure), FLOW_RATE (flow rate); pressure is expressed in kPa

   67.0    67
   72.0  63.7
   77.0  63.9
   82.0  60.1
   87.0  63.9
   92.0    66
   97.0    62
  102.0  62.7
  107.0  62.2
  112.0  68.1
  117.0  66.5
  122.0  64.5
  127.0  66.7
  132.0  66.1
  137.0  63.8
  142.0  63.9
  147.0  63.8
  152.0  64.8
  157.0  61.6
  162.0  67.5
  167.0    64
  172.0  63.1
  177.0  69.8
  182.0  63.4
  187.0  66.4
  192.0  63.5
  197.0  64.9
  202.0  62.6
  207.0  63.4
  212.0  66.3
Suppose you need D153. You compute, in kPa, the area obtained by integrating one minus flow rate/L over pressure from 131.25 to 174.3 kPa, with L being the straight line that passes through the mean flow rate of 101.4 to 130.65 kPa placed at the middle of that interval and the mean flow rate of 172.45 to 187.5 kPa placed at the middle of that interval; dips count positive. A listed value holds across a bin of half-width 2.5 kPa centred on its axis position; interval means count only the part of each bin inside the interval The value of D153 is 1.0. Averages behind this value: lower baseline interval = 65.3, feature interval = 64.2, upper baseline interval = 66.1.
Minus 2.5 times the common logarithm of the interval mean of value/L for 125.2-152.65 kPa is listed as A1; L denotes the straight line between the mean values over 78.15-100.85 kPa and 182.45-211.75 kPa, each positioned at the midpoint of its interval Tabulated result -0.02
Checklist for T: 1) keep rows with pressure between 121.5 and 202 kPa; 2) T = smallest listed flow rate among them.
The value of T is 61.6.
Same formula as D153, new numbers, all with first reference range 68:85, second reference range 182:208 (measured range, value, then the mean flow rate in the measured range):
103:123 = -0.6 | 65.2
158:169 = -0.2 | 65.3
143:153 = -0.1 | 64.2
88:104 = -0.1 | 63.6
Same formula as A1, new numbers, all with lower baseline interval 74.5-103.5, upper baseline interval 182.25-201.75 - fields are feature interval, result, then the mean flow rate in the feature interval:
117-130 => -0.037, 65.8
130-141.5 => -0.017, 64.7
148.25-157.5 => 0.006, 63.6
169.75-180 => -0.035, 66.4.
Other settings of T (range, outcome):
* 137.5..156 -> 63.8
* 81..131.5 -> 60.1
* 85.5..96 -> 63.9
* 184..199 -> 63.5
